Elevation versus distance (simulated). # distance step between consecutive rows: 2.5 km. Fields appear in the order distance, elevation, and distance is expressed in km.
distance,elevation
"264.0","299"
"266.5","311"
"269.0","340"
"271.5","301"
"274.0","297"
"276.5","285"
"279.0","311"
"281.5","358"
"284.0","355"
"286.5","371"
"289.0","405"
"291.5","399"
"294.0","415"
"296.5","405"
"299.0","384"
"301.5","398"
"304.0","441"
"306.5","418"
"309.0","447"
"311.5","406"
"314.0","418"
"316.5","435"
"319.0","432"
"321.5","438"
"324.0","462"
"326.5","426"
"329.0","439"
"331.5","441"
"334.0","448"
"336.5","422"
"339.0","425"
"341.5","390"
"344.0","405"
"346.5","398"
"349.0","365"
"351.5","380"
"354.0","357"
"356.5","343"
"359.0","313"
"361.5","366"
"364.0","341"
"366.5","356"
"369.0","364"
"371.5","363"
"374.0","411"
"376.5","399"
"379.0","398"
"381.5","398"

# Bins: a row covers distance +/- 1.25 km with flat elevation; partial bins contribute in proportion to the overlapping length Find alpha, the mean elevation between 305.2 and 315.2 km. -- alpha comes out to 422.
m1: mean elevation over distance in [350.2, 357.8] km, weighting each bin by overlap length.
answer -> 360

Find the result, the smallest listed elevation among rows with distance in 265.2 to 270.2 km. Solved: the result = 311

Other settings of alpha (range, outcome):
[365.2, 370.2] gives 360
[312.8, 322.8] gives 431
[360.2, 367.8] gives 354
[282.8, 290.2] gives 377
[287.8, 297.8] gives 406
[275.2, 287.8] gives 336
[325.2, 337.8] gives 435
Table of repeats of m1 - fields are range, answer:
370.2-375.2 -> 387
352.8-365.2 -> 344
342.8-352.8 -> 387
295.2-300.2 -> 395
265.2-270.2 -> 325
